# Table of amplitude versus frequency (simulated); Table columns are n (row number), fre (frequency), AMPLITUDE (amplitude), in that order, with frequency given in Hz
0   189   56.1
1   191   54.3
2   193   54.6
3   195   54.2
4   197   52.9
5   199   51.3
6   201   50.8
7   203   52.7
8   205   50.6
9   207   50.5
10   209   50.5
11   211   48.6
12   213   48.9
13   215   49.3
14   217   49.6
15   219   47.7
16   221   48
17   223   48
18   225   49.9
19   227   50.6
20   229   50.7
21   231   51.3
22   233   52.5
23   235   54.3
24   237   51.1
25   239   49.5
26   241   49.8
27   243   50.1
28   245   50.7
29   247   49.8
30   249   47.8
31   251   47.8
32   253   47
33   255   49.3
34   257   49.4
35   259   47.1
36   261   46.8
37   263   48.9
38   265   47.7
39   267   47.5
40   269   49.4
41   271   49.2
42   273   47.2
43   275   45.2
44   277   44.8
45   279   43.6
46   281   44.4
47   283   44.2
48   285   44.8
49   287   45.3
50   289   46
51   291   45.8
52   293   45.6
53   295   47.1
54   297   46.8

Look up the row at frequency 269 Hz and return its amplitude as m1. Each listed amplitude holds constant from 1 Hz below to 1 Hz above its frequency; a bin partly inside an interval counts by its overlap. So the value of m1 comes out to 49.4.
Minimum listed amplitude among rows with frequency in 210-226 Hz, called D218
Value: 47.7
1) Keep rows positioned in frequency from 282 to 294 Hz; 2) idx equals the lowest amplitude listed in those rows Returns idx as 44.2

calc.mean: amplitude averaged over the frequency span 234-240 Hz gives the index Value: 51.6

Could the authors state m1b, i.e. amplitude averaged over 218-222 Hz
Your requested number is 47.9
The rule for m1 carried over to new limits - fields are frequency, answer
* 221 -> 48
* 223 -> 48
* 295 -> 47.1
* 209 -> 50.5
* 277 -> 44.8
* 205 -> 50.6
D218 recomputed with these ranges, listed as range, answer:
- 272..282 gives 43.6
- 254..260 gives 47.1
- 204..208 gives 50.5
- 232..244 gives 49.5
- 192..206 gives 50.6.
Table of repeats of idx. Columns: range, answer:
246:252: 47.8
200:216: 48.6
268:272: 49.2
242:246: 50.1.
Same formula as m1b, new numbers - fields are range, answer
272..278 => 45.7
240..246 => 50.2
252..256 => 48.1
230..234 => 51.9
